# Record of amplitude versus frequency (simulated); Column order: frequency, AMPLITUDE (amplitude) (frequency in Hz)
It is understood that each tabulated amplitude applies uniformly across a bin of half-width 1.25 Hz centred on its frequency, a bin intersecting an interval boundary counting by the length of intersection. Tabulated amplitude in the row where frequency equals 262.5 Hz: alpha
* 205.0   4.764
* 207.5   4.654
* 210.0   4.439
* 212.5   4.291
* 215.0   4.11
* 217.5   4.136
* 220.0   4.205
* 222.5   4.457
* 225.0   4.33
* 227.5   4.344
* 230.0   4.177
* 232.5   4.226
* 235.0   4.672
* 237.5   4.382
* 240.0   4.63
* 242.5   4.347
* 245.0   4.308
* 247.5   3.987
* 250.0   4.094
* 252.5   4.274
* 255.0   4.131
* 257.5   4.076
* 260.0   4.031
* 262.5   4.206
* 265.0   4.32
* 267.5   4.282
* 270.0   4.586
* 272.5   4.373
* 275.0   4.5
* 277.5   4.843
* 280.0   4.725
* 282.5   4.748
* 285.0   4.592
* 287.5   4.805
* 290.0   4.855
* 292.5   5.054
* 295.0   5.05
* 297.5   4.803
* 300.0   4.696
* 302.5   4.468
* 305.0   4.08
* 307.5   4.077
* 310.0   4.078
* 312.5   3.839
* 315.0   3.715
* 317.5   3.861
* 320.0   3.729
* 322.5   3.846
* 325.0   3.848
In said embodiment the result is 4.206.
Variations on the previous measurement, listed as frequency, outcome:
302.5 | 4.468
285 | 4.592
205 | 4.764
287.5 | 4.805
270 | 4.586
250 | 4.094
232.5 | 4.226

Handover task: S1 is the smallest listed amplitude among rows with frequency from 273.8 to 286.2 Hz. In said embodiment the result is 4.5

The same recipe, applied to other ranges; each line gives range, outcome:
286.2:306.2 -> 4.08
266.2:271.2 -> 4.282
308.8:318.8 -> 3.715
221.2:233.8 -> 4.177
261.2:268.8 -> 4.206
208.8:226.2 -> 4.11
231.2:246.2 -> 4.226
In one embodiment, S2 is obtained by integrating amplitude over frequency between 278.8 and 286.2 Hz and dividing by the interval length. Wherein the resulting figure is 4.69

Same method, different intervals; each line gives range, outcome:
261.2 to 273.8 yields 4.35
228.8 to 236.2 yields 4.36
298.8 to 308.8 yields 4.33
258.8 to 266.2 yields 4.19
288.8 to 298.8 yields 4.94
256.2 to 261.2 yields 4.05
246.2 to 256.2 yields 4.12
